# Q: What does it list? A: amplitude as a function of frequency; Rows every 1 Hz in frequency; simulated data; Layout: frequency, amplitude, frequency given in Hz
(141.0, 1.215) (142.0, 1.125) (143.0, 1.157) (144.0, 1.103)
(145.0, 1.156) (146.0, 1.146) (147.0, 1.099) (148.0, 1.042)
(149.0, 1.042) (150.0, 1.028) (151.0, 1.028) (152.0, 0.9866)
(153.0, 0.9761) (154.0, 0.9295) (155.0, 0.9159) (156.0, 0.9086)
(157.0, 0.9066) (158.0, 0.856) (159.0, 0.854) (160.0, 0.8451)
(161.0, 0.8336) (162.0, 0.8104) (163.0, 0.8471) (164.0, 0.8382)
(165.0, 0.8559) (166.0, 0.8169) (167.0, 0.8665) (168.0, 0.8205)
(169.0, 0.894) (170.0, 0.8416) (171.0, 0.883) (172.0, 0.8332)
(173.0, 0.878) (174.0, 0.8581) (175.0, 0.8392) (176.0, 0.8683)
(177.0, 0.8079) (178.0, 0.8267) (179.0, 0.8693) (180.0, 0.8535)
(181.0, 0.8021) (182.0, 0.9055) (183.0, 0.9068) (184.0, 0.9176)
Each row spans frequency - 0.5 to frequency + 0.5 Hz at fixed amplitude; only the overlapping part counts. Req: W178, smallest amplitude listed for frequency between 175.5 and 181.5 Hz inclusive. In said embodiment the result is 0.8021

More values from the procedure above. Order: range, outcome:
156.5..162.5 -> 0.8104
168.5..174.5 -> 0.8332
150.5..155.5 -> 0.9159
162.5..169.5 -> 0.8169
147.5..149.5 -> 1.042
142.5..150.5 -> 1.028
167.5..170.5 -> 0.8205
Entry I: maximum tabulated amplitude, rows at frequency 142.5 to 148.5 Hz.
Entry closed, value 1.157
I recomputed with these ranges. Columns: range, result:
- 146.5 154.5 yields 1.099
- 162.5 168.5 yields 0.8665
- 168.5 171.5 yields 0.894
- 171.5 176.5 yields 0.878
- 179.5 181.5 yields 0.8535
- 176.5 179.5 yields 0.8693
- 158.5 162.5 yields 0.854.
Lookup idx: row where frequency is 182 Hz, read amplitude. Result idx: 0.9055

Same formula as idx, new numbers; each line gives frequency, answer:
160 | 0.8451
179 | 0.8693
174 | 0.8581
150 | 1.028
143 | 1.157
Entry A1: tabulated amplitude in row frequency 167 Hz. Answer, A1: 0.8665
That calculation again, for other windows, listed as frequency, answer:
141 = 1.215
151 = 1.028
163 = 0.8471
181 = 0.8021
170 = 0.8416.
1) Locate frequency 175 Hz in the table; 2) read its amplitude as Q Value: 0.8392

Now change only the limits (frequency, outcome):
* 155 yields 0.9159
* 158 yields 0.856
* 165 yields 0.8559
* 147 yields 1.099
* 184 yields 0.9176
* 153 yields 0.9761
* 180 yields 0.8535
